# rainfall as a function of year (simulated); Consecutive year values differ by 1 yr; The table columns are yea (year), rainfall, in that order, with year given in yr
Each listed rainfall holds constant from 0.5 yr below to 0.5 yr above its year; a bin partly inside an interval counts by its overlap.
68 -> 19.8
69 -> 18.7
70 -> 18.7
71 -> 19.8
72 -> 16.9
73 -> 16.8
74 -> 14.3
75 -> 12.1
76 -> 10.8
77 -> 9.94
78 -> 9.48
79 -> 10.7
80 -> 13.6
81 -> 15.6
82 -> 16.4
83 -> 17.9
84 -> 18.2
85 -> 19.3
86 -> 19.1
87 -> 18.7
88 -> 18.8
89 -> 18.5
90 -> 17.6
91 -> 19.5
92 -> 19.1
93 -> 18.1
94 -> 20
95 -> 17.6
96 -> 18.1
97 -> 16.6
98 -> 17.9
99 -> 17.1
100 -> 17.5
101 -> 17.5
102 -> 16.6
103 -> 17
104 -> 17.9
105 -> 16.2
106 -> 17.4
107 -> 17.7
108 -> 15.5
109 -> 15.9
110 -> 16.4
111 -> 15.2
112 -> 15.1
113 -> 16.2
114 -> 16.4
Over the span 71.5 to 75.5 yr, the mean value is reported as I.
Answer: 15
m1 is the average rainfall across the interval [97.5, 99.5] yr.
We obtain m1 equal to 17.5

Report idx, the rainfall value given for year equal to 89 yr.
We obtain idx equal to 18.5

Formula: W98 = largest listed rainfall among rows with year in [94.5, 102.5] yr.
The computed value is 18.1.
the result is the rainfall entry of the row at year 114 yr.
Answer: 16.4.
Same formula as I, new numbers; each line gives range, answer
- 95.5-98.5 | 17.5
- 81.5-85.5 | 17.9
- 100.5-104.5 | 17.2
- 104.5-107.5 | 17.1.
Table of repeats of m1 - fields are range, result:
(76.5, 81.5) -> 11.9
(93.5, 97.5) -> 18.1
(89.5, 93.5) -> 18.6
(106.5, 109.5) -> 16.4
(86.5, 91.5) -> 18.6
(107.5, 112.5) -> 15.6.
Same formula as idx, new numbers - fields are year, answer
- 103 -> 17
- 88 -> 18.8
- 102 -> 16.6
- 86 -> 19.1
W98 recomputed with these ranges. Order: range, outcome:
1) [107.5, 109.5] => 15.9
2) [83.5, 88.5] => 19.3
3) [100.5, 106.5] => 17.9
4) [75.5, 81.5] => 15.6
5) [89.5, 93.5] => 19.5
